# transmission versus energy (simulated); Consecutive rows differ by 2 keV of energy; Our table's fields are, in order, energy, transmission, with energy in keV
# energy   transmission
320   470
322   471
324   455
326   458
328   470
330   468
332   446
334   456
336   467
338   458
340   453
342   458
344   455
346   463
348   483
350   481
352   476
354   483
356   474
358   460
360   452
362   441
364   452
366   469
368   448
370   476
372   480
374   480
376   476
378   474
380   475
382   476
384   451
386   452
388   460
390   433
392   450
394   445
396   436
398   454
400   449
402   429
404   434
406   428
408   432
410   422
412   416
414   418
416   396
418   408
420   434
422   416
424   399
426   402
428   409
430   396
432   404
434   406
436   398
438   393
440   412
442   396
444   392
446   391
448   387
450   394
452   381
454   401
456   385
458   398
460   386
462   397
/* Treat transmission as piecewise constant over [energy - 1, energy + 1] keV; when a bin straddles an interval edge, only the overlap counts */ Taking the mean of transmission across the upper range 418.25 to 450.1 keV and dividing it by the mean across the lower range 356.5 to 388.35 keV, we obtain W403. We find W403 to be 0.87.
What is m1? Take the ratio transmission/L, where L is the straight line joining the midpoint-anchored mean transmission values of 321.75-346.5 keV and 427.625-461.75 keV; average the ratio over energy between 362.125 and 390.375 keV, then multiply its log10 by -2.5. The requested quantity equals -0.07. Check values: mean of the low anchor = 459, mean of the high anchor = 396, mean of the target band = 464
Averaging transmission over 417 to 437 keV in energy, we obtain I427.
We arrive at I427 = 407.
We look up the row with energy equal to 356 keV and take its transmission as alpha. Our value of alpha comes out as 474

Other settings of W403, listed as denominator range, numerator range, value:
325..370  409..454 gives 0.87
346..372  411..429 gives 0.88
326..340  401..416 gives 0.92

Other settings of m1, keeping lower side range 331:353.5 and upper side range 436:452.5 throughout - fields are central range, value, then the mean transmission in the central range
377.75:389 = -0.07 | 464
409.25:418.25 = 0.01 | 412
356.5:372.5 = -0.03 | 460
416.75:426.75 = -0.01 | 412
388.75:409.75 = -0.04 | 439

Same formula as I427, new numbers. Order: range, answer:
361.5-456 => 429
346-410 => 458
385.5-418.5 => 433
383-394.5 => 449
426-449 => 399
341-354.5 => 471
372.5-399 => 459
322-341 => 460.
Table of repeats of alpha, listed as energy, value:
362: 441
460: 386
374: 480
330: 468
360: 452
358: 460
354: 483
